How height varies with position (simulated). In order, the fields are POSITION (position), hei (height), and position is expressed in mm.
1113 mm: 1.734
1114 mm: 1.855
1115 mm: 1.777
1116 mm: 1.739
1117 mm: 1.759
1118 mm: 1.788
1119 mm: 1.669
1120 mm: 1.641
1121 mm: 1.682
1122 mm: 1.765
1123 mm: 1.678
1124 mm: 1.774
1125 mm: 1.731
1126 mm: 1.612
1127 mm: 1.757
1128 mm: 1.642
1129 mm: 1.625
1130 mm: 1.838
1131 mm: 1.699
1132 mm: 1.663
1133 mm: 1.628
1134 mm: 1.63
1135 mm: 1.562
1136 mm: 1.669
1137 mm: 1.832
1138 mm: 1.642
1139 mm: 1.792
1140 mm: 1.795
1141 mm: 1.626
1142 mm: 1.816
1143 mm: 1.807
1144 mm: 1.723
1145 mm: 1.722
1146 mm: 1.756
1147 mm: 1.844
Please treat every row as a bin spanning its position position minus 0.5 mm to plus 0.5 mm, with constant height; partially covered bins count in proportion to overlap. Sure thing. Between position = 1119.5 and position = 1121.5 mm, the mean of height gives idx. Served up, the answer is 1.66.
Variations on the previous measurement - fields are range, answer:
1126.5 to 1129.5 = 1.67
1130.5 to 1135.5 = 1.64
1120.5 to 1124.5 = 1.72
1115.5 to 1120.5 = 1.72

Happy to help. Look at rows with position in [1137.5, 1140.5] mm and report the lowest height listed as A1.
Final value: 1.642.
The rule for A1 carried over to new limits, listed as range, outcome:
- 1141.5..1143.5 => 1.807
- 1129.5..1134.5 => 1.628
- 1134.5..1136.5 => 1.562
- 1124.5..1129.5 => 1.612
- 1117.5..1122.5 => 1.641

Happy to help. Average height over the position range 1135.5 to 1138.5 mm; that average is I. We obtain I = 1.71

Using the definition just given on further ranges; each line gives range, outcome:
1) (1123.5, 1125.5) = 1.75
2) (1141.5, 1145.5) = 1.77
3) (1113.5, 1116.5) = 1.79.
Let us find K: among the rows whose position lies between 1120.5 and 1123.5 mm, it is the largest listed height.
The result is 1.765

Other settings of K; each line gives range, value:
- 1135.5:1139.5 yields 1.832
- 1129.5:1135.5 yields 1.838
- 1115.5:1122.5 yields 1.788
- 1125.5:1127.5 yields 1.757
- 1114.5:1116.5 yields 1.777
